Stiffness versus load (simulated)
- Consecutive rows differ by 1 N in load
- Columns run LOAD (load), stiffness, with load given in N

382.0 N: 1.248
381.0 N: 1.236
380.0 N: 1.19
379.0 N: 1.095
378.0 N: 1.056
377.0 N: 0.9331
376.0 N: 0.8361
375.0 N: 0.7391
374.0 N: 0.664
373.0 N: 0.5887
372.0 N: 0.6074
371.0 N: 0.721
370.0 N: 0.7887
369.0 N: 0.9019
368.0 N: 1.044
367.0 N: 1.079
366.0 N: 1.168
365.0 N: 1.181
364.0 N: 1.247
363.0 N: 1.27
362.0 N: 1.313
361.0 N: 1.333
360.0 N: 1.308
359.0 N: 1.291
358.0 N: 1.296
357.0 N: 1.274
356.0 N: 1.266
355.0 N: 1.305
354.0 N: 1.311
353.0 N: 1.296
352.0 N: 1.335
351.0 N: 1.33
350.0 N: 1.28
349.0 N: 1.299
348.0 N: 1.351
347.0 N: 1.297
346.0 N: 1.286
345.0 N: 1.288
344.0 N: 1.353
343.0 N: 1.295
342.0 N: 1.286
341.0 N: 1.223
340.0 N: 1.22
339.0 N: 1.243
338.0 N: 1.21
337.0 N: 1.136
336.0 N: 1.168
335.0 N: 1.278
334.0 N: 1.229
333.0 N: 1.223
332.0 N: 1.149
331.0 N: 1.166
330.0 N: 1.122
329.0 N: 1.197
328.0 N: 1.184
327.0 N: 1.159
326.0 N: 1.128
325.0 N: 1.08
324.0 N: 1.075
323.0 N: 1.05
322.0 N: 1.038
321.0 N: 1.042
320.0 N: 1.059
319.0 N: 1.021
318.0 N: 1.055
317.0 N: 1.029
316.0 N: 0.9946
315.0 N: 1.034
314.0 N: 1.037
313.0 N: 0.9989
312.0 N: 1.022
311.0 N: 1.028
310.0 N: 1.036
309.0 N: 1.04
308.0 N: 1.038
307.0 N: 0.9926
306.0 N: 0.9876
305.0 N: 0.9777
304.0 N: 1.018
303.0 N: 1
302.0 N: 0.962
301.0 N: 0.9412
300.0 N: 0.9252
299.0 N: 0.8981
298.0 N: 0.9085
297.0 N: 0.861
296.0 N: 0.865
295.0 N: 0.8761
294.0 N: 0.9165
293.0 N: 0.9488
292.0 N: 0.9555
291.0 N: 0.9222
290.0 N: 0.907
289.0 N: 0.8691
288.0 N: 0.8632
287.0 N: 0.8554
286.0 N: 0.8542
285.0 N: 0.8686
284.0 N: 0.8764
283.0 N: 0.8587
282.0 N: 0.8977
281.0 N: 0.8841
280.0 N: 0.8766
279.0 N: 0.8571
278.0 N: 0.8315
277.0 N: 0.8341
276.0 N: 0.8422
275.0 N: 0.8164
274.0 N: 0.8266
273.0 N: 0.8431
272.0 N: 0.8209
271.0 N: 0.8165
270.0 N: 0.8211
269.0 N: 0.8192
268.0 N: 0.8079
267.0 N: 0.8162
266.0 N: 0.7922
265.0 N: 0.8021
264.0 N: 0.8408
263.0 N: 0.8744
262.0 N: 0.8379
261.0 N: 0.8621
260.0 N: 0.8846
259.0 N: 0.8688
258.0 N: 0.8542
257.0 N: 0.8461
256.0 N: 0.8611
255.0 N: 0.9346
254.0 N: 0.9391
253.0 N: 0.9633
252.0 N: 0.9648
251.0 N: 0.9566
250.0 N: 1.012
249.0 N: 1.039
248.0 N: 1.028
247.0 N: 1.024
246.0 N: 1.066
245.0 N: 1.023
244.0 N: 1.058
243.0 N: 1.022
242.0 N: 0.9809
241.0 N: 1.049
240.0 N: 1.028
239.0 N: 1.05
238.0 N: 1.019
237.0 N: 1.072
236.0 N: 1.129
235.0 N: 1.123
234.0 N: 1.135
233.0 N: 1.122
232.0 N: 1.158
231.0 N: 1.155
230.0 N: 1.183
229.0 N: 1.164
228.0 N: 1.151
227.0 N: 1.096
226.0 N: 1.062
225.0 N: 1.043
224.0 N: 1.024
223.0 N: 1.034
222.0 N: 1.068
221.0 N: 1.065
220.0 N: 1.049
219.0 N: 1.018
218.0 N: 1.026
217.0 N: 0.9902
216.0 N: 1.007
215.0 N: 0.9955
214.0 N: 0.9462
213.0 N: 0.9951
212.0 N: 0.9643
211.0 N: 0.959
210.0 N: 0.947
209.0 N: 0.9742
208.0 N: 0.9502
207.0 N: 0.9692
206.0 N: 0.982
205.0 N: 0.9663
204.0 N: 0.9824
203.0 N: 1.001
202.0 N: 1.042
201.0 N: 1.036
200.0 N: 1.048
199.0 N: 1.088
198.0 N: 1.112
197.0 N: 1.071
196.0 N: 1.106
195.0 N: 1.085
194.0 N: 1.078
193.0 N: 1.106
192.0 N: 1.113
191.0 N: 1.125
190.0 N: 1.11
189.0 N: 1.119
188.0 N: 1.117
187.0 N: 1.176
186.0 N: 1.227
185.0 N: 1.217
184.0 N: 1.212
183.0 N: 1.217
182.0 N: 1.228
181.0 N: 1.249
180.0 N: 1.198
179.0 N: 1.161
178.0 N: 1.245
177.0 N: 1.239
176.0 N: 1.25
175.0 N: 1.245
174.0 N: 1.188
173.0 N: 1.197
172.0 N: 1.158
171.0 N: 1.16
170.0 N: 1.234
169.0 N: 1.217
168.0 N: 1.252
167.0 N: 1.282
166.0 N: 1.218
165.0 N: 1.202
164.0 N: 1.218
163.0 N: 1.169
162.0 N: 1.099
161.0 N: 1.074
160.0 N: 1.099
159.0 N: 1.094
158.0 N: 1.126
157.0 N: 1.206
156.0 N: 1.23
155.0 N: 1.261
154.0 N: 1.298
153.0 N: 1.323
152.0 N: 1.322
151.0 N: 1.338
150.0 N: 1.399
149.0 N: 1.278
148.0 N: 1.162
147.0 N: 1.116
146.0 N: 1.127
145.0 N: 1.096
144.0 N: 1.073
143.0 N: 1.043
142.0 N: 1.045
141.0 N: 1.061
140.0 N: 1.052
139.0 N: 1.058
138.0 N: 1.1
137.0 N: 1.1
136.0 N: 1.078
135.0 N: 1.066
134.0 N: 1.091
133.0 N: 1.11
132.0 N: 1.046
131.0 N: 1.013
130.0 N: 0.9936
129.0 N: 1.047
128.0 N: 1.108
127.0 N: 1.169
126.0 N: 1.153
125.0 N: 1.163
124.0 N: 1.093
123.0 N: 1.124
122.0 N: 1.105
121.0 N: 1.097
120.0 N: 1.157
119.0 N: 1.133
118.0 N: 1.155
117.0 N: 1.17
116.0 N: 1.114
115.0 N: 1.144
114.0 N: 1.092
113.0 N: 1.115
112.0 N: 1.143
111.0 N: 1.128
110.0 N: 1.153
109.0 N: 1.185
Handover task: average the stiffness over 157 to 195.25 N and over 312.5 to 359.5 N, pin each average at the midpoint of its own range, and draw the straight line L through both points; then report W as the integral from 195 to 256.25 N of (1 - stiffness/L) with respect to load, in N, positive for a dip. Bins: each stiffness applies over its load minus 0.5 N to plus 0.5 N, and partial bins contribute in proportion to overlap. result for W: 7.6 N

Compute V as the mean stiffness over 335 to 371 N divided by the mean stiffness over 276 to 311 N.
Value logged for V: 1.34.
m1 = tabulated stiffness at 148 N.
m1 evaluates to 1.162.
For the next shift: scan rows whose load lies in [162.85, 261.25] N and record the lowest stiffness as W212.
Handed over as 0.8461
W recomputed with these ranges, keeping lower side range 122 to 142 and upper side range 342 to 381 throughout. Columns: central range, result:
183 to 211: 0.70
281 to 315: 5.59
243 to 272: 5.38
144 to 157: -1.77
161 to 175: -1.32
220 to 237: 0.06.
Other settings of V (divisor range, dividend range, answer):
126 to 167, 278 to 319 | 0.82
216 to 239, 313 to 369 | 1.10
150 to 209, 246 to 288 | 0.76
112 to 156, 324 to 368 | 1.09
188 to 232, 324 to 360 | 1.19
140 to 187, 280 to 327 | 0.81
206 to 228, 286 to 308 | 0.92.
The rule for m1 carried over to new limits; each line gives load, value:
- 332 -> 1.149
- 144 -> 1.073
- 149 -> 1.278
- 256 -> 0.8611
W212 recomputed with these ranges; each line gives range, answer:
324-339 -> 1.075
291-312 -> 0.861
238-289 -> 0.7922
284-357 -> 0.8542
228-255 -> 0.9346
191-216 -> 0.9462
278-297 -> 0.8315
